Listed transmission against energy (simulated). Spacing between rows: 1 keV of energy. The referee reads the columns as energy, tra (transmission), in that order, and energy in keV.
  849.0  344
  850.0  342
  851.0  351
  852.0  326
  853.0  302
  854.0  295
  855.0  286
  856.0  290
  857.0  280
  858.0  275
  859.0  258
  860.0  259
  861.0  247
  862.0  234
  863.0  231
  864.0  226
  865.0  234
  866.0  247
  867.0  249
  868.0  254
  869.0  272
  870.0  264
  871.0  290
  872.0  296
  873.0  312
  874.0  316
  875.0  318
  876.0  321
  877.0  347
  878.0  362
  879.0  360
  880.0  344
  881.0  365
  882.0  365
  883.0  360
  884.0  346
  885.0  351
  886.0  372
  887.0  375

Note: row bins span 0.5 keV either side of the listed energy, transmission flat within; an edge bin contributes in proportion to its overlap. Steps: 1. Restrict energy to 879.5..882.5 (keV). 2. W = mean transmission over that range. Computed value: 358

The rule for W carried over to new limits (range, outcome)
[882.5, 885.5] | 352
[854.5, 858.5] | 283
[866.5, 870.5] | 260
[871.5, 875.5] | 310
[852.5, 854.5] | 298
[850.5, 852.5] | 338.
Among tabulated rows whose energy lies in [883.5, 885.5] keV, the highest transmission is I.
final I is 351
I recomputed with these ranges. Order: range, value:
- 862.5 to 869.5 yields 272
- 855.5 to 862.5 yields 290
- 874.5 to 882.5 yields 365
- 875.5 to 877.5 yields 347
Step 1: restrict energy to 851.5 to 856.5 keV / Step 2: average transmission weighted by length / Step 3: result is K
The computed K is 300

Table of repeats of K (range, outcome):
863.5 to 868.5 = 242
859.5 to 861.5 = 253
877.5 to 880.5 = 355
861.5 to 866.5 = 234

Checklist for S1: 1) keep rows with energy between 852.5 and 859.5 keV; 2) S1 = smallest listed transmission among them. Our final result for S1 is 258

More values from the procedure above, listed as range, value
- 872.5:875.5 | 312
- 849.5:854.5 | 295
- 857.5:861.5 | 247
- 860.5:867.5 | 226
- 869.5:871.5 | 264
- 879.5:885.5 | 344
